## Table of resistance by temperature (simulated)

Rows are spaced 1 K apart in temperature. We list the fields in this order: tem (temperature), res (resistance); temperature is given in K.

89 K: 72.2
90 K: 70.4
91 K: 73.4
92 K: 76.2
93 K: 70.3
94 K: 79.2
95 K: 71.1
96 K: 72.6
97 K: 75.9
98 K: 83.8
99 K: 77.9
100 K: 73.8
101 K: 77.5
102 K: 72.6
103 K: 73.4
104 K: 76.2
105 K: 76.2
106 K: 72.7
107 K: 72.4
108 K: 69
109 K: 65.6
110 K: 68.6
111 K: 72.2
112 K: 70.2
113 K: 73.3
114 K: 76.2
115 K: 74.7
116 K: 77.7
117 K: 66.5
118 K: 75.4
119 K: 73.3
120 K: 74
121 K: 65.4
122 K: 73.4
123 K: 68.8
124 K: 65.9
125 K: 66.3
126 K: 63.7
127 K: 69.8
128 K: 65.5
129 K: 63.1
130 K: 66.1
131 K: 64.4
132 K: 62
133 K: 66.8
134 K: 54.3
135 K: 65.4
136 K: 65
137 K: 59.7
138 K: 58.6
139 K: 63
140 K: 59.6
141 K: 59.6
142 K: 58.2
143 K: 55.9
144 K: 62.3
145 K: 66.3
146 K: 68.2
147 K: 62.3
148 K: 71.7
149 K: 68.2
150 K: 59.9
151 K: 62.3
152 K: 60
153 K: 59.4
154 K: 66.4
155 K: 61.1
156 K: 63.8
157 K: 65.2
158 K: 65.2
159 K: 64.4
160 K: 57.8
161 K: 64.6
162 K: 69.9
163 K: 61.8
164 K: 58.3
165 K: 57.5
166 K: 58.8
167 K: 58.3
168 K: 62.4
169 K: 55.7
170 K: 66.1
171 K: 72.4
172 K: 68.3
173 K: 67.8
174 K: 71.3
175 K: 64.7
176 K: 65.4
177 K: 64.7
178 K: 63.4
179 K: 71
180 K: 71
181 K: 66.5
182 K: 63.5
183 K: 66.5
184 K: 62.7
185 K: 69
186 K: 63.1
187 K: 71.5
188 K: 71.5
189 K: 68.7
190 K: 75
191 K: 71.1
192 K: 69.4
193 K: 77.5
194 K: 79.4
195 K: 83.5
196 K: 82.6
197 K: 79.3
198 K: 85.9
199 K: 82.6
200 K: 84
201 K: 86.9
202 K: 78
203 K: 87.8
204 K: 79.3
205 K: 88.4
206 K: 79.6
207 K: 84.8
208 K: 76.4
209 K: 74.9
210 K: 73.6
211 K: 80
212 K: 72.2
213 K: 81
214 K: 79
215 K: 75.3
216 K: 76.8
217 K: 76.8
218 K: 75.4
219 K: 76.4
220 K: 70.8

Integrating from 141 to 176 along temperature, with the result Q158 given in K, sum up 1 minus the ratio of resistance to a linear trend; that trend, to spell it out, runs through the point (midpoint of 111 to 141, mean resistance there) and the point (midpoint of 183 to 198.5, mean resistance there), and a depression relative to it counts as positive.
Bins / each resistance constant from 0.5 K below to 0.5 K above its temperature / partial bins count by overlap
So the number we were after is 3.5 K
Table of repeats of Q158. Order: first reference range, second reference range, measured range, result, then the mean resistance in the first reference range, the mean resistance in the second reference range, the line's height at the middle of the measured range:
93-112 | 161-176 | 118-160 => 2.4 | 73.7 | 63.9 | 68.3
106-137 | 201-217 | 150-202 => 4.9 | 68.4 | 79.3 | 75.2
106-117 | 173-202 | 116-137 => 1.5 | 71.8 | 72.6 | 71.9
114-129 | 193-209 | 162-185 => 3.9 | 70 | 82.2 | 78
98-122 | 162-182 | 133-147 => 1.5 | 73.1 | 64.6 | 69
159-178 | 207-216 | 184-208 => -1.8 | 63.7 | 77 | 72.2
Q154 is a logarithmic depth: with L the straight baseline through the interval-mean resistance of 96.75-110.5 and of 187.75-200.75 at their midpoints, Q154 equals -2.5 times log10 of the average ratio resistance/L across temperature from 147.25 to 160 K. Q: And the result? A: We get 0.19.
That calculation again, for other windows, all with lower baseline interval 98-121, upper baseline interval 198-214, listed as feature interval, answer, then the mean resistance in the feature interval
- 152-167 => 0.233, 62.2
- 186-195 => 0.093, 73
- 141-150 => 0.193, 63.7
